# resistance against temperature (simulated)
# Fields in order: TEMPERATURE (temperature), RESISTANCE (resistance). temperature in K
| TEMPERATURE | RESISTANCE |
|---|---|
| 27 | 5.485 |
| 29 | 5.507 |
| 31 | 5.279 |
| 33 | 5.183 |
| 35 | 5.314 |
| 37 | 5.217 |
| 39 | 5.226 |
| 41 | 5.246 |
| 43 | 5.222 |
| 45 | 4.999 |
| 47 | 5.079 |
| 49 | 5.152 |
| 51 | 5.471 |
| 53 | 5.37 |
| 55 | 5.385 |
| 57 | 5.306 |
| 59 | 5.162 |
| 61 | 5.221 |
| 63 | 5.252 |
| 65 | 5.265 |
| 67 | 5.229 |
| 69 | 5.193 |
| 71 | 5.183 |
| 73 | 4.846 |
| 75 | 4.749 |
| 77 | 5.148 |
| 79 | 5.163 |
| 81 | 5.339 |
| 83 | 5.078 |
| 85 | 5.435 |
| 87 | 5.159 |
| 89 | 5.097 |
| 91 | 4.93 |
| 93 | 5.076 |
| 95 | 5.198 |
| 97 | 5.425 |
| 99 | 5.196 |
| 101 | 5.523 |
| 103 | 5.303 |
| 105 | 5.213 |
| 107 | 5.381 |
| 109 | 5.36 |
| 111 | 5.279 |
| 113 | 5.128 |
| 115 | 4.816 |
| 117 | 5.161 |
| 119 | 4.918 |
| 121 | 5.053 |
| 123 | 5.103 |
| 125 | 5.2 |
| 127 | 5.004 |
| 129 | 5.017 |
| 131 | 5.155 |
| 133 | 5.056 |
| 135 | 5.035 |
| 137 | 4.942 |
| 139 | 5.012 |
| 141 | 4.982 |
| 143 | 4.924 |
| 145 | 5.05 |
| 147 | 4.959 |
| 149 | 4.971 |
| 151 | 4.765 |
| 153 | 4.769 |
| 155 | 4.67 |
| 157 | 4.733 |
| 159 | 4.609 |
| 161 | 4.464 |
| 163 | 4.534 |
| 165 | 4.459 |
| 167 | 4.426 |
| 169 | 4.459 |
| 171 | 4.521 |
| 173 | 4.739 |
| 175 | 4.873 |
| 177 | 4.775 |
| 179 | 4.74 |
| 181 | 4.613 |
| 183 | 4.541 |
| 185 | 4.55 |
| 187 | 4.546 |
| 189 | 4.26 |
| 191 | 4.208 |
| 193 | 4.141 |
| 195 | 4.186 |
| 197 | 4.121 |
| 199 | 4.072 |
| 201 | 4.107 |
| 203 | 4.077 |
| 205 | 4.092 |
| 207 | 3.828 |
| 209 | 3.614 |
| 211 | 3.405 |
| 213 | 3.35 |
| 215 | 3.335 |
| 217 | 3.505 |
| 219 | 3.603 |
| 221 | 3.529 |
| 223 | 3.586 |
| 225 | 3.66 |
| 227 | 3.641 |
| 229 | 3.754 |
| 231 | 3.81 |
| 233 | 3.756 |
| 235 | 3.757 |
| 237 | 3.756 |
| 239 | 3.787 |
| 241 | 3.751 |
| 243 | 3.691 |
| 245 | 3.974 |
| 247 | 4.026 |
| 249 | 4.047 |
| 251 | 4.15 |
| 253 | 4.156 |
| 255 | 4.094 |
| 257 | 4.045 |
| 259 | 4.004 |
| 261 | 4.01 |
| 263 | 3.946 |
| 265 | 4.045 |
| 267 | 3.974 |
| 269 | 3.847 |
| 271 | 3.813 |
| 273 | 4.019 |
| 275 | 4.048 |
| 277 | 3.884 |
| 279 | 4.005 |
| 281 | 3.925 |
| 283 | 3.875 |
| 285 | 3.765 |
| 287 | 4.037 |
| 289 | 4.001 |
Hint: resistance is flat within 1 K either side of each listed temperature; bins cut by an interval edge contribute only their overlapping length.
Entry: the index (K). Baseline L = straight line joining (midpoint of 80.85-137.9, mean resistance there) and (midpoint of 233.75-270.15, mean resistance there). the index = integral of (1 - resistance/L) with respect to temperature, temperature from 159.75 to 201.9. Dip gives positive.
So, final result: 1.0 K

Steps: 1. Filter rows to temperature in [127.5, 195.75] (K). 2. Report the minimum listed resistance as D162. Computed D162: 4.141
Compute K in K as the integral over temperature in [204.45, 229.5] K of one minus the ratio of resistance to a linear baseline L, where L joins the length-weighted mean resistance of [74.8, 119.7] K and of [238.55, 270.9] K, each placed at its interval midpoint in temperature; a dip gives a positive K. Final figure 3.9 K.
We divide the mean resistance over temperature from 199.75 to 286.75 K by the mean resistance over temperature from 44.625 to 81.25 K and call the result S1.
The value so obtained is 0.74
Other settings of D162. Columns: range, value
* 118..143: 4.918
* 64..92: 4.749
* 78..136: 4.816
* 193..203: 4.072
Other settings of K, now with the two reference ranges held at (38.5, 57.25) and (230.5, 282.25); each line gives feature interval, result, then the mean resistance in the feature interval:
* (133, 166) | -1.46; 4.81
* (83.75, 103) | -1.05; 5.23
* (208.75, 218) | 1.71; 3.43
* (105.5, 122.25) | -1.07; 5.14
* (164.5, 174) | -0.09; 4.52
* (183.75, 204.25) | 0.47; 4.23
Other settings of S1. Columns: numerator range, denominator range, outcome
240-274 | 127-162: 0.81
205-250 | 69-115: 0.71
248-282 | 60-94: 0.78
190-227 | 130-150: 0.76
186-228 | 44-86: 0.74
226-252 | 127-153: 0.77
